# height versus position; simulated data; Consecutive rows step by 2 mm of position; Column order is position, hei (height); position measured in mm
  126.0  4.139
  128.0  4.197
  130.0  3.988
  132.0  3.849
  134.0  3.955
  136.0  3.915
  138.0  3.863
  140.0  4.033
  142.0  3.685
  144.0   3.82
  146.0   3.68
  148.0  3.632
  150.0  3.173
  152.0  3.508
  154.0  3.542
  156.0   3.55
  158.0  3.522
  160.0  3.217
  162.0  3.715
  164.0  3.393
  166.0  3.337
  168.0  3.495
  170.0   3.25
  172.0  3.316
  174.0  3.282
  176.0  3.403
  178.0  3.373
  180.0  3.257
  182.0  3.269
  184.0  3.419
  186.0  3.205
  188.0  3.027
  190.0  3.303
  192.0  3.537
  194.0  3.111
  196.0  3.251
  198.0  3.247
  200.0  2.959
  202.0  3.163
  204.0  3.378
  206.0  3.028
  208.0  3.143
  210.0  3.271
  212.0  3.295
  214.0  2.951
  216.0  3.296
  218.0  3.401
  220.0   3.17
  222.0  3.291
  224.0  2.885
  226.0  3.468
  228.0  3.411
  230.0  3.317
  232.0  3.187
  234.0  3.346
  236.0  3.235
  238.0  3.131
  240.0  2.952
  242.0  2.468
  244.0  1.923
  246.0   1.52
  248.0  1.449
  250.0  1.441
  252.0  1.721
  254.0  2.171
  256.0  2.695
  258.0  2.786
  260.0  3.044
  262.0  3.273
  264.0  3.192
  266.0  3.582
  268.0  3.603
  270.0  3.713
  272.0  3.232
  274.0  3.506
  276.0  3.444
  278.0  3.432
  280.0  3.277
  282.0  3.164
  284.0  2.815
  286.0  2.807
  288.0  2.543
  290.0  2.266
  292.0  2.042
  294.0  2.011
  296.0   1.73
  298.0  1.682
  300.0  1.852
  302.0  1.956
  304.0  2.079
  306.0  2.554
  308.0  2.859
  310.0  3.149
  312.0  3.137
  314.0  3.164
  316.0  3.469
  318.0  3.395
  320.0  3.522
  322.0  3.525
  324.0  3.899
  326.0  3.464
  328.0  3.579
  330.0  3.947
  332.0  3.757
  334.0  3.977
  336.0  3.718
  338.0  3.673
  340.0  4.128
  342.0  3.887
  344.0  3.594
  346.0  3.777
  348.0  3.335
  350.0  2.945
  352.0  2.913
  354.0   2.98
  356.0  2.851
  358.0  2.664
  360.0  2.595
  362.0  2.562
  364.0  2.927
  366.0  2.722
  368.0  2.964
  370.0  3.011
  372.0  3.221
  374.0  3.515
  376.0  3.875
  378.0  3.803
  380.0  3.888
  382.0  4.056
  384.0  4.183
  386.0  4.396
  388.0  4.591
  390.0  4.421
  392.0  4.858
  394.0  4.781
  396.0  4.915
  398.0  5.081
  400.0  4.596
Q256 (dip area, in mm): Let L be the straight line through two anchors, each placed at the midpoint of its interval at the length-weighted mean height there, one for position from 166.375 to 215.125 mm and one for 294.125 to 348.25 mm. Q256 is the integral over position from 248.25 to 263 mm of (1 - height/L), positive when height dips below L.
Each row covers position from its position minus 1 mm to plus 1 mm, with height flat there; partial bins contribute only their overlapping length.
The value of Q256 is 3.8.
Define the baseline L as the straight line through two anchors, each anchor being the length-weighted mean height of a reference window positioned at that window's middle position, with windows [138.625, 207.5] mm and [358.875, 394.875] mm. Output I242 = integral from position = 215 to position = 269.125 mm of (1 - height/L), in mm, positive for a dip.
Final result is 9.8 mm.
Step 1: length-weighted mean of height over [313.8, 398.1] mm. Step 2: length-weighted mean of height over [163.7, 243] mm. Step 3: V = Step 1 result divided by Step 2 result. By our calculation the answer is 1.1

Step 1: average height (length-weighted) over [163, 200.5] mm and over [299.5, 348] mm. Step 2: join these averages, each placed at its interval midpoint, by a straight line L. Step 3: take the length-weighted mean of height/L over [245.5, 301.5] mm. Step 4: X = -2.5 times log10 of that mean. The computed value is 0.25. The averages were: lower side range 3.29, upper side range 3.35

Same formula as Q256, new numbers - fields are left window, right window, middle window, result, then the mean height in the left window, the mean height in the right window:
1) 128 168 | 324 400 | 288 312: 9.3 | 3.66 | 3.68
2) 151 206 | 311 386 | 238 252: 5.6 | 3.33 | 3.44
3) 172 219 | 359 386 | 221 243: 0.8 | 3.24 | 3.37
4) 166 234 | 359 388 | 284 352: 6.5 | 3.26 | 3.45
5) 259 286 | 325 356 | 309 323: 0.5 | 3.31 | 3.55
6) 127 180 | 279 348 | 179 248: 6.4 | 3.6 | 3.07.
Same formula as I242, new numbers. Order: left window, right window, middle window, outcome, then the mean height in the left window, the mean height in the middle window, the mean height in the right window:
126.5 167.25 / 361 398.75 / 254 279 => 3.5 mm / 3.68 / 3.25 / 3.87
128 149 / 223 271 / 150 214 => 2.4 mm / 3.86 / 3.31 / 2.81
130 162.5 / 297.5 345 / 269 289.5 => 1.2 mm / 3.68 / 3.17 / 3.27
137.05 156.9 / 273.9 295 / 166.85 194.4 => 1.1 mm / 3.65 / 3.31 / 2.82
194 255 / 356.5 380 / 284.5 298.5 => 3.7 mm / 2.89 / 2.19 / 3.11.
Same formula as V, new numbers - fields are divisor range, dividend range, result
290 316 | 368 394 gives 1.66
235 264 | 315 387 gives 1.42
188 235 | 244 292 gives 0.86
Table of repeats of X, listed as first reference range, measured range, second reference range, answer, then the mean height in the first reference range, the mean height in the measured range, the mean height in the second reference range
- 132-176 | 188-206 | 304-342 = 0.10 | 3.57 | 3.22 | 3.47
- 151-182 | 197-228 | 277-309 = -0.05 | 3.41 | 3.2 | 2.44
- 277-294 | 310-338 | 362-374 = -0.24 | 2.75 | 3.57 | 2.98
